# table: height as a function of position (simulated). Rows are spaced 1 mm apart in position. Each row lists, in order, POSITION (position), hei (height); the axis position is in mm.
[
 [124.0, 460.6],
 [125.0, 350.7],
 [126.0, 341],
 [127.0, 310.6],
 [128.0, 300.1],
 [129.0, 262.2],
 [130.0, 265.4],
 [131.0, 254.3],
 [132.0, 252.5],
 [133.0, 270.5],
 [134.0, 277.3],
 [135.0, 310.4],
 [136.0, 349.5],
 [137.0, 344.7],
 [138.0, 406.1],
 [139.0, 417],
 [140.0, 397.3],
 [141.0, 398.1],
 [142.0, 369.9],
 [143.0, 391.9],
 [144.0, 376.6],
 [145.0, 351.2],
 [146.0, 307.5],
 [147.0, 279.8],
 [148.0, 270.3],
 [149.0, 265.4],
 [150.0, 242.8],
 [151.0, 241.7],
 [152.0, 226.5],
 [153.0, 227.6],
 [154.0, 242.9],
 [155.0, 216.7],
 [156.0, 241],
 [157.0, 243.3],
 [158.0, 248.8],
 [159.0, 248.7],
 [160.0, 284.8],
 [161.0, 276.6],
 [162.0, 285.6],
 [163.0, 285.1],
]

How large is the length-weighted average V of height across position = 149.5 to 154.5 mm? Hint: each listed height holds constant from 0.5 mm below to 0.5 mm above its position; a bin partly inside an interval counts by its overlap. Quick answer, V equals 236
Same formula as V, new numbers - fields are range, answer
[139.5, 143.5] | 389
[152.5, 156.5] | 232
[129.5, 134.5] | 264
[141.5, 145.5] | 372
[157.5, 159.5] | 249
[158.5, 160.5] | 267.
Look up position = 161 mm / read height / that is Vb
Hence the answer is 276.6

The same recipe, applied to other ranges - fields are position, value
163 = 285.1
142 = 369.9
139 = 417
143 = 391.9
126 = 341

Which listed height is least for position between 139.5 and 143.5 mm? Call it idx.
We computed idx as 369.9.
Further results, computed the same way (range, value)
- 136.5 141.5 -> 344.7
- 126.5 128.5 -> 300.1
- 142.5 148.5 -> 270.3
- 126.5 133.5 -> 252.5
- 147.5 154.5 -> 226.5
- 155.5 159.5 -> 241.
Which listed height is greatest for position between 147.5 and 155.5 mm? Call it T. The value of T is 270.3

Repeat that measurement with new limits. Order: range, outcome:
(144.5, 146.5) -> 351.2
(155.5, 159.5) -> 248.8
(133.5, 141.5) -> 417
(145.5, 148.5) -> 307.5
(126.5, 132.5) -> 310.6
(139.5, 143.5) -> 398.1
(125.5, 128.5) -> 341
